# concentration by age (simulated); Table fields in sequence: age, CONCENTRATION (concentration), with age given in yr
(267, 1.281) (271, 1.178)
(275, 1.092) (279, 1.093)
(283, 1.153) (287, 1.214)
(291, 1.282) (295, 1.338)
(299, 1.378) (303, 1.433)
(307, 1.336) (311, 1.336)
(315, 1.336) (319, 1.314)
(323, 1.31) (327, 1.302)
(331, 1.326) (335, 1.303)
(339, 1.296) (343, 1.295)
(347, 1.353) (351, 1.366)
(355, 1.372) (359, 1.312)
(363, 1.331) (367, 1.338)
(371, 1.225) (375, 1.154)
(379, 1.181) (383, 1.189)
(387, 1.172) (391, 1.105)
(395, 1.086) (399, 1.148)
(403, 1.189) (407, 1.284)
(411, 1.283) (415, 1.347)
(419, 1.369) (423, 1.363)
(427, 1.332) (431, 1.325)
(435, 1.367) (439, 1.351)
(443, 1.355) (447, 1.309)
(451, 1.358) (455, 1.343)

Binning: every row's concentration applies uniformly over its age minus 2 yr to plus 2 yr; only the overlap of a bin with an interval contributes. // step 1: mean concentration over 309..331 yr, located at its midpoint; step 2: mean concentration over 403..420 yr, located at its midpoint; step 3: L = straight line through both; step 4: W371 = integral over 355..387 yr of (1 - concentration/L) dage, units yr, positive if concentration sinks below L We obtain 1.47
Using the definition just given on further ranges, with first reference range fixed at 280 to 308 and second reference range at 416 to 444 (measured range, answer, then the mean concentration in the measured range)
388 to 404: 2.5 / 1.13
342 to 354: -0.2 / 1.34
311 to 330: -0.2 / 1.32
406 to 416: 0.3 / 1.3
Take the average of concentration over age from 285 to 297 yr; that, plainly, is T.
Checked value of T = 1.28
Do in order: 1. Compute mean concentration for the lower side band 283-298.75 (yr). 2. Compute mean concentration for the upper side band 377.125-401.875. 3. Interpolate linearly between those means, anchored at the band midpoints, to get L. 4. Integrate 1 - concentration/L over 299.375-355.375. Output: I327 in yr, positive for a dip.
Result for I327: -4.9 yr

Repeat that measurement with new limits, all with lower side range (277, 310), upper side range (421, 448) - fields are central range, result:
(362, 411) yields 4.50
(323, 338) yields -0.14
